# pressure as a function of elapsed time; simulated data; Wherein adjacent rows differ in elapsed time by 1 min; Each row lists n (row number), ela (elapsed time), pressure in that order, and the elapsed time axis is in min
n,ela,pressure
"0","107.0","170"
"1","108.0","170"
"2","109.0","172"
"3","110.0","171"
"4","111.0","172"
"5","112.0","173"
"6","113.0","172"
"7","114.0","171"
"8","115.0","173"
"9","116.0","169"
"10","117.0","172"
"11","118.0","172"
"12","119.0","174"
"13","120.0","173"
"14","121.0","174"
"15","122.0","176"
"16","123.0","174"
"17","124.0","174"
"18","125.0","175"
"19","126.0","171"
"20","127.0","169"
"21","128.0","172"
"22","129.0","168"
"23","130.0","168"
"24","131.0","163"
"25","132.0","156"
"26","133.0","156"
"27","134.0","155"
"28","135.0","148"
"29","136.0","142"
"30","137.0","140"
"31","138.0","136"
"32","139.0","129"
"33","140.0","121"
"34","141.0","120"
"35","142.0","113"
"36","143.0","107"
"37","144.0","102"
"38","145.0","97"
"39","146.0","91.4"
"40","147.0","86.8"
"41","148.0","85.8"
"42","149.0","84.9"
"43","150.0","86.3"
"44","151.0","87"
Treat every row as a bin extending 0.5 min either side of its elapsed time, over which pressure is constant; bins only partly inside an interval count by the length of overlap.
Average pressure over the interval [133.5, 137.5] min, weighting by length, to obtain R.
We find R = 146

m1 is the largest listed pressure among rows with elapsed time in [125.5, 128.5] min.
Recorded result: 172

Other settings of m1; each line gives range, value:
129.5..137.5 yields 168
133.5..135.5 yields 155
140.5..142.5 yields 120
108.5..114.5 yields 173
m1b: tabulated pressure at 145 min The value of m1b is 97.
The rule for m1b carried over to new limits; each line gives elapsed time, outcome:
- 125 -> 175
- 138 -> 136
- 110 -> 171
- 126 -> 171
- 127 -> 169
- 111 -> 172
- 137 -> 140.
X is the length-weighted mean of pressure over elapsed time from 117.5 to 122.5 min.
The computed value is 174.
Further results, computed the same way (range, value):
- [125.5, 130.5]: 170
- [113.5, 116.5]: 171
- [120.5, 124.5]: 174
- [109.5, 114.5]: 172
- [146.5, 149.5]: 85.8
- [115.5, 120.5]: 172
